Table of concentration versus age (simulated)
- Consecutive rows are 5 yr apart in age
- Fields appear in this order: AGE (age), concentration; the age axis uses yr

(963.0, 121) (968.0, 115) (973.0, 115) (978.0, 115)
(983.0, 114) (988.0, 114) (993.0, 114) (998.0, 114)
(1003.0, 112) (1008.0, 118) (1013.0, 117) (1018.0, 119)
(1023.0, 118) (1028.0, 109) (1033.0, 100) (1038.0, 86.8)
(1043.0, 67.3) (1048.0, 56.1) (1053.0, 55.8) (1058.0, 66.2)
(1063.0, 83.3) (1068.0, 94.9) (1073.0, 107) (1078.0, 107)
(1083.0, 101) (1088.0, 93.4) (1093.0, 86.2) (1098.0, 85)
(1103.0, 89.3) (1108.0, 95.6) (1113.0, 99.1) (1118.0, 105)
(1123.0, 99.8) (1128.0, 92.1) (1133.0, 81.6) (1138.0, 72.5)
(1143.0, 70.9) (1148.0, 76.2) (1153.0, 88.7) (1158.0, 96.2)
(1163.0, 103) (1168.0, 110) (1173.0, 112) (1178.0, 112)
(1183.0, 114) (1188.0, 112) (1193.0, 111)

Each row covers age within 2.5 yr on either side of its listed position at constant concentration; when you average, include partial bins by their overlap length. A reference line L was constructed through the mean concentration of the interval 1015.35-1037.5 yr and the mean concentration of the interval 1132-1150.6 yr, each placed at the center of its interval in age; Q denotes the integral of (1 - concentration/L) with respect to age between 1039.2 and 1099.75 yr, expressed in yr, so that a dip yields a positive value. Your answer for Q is 7.5 yr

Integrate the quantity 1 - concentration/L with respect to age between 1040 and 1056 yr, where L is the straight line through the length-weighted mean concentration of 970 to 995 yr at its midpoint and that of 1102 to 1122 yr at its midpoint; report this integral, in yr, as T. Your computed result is 6.8 yr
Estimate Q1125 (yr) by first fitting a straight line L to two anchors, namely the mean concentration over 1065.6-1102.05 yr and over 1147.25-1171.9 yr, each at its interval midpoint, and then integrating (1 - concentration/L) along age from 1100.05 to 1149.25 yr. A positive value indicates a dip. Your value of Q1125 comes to 4.1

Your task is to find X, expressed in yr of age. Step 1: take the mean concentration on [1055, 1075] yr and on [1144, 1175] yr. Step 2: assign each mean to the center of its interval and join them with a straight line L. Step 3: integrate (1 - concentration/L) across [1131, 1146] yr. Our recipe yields 3.1 yr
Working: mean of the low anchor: 86.6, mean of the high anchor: 96.2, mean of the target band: 74.8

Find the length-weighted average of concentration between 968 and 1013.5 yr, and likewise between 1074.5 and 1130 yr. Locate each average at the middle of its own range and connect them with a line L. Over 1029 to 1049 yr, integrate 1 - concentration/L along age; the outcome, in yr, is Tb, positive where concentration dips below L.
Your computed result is 4.7 yr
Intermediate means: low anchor 115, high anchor 96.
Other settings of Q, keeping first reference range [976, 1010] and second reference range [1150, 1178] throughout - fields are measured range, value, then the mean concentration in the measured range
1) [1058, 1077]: 2.94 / 92.2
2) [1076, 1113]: 4.55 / 94.1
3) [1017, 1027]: -0.41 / 117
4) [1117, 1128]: 0.59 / 99.7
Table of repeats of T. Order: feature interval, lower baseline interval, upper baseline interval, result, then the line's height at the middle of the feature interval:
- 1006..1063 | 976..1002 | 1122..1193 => 9.4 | 109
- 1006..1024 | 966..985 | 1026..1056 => -4.9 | 92.9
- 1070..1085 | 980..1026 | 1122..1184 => 0.0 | 105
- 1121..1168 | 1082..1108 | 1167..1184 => 7.2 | 104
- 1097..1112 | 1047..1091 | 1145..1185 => 0.0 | 91.5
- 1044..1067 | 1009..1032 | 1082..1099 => 7.9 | 103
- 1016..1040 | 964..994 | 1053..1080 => -1.6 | 99.9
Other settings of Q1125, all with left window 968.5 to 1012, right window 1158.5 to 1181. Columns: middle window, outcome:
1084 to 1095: 1.9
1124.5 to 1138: 3.0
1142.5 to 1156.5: 3.6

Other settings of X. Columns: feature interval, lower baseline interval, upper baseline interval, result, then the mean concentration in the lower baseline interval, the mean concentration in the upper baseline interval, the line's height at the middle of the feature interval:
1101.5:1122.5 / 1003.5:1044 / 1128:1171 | -1.0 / 106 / 87.9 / 93.4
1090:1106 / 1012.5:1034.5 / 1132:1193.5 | 2.6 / 113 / 96.8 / 104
